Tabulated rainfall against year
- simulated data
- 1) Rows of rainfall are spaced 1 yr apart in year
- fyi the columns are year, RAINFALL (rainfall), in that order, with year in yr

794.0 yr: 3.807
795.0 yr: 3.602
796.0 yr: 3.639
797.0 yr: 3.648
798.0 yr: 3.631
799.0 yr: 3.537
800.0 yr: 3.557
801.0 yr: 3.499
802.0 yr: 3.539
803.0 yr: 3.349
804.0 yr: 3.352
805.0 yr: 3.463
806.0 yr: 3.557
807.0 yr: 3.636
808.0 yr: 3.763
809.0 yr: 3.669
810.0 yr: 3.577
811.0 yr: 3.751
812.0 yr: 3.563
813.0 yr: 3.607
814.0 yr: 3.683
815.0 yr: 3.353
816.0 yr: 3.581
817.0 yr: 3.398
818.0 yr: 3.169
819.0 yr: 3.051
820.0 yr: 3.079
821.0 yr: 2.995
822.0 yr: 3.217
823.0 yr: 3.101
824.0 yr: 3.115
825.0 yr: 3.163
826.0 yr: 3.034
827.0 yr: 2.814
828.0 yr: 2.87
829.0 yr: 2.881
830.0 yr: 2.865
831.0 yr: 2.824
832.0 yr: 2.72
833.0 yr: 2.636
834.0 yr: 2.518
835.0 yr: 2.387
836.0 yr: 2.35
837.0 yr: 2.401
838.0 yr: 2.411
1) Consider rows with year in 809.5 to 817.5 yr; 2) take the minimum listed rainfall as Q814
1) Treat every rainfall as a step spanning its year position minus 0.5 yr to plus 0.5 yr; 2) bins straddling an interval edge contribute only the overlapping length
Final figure 3.353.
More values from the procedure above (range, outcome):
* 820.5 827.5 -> 2.814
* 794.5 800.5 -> 3.537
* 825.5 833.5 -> 2.636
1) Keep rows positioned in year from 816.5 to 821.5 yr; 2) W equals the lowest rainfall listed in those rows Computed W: 2.995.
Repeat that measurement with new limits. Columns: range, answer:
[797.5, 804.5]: 3.349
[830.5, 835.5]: 2.387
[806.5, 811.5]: 3.577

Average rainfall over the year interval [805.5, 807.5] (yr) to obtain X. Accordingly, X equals 3.6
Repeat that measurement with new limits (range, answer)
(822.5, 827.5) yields 3.05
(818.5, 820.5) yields 3.07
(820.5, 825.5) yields 3.12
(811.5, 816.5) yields 3.56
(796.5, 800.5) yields 3.59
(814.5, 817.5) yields 3.44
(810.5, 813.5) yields 3.64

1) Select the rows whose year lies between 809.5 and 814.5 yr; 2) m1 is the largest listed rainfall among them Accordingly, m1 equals 3.751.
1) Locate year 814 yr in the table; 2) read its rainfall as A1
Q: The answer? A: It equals 3.683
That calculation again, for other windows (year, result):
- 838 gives 2.411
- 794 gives 3.807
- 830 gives 2.865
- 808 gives 3.763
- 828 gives 2.87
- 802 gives 3.539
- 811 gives 3.751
